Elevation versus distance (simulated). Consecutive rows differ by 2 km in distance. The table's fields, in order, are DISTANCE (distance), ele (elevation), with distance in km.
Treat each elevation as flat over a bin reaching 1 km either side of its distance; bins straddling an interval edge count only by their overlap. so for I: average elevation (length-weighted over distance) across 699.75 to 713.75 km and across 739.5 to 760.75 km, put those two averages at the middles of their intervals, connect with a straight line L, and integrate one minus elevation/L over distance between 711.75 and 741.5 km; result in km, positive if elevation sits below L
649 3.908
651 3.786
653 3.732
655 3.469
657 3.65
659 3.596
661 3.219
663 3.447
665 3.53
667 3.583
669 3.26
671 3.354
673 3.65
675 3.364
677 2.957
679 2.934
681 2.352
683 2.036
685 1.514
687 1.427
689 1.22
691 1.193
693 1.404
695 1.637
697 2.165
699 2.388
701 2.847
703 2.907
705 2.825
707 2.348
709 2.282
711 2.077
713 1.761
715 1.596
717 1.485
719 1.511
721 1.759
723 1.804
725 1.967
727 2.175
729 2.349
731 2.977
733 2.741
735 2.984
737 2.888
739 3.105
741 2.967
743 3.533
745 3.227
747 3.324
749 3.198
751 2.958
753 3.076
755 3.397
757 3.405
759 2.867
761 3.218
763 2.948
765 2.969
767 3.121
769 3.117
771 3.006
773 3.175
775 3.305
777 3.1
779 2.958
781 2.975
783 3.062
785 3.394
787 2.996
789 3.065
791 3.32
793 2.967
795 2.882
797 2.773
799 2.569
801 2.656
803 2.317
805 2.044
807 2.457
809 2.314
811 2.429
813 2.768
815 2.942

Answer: 5.91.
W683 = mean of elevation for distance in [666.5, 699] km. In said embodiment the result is 2.36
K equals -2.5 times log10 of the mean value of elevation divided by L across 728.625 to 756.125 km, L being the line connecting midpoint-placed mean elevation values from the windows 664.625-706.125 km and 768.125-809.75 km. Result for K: -0.137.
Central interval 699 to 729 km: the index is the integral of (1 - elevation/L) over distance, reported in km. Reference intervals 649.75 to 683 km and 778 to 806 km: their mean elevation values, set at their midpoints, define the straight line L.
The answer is 9.9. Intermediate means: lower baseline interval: 3.33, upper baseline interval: 2.86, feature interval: 2.11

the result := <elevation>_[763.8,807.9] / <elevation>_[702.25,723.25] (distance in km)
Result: 1.44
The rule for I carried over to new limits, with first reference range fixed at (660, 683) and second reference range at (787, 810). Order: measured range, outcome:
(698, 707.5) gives 1.2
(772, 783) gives -1.3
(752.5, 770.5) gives -1.9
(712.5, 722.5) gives 4.6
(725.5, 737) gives 1.2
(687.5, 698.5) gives 5.5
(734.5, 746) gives -0.8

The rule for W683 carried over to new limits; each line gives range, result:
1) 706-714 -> 2.12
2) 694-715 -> 2.29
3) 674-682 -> 2.9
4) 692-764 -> 2.56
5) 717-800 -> 2.89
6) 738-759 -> 3.2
